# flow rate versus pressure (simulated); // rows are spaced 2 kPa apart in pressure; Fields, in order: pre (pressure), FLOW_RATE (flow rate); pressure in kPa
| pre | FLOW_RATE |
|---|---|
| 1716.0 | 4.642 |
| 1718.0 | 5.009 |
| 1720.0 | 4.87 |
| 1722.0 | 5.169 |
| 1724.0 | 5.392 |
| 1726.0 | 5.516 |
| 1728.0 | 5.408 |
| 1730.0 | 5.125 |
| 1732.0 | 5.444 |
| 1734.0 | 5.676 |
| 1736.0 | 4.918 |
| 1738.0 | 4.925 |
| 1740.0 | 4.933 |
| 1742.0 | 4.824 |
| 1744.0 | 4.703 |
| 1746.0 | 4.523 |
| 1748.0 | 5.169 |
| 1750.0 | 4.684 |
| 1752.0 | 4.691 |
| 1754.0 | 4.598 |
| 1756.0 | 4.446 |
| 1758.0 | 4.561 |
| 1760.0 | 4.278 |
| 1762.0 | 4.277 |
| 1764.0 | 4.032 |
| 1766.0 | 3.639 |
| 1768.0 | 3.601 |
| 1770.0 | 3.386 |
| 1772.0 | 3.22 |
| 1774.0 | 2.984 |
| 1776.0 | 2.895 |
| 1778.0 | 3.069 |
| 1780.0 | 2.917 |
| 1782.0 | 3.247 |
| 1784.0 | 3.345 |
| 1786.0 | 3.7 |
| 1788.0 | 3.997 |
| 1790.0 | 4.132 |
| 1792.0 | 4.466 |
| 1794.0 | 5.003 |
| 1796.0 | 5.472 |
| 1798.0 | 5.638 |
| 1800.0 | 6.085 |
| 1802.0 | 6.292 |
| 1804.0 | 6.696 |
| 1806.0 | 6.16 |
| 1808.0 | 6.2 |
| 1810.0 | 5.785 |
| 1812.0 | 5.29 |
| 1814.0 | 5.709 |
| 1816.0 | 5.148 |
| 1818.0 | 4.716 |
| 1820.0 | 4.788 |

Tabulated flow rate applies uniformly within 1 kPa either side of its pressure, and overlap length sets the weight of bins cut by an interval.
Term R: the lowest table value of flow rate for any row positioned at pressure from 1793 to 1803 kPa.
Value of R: 5.003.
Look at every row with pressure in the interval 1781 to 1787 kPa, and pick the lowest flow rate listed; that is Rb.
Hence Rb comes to 3.247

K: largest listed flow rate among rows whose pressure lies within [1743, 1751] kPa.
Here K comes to 5.169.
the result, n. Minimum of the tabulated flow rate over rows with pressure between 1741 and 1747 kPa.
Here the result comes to 4.523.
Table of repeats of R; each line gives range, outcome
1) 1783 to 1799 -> 3.345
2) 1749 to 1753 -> 4.684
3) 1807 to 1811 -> 5.785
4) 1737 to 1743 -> 4.824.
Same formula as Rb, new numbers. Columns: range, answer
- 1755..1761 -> 4.278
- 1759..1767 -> 3.639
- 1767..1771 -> 3.386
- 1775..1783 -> 2.895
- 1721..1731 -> 5.125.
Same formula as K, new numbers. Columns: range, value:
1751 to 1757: 4.691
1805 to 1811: 6.2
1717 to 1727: 5.516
